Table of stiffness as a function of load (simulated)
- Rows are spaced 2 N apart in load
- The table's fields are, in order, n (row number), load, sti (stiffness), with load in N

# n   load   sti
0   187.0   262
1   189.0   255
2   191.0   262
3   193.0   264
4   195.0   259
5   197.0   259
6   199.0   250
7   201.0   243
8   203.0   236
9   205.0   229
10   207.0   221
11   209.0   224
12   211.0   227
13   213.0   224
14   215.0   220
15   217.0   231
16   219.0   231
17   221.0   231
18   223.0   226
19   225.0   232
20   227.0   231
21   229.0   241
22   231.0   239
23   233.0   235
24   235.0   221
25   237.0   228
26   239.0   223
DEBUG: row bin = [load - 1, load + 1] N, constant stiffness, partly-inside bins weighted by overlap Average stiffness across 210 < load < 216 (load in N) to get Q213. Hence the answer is 224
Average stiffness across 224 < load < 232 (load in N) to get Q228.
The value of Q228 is 236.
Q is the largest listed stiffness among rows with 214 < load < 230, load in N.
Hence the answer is 241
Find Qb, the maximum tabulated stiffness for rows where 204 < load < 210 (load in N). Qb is 229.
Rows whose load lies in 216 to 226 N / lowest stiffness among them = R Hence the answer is 226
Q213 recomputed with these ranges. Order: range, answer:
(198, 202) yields 246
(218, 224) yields 229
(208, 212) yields 226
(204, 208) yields 225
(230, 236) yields 232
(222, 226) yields 229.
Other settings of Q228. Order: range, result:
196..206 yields 243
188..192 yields 258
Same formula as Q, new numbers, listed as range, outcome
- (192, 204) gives 264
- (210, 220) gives 231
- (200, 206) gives 243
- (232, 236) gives 235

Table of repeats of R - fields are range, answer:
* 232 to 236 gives 221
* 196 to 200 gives 250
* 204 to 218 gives 220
